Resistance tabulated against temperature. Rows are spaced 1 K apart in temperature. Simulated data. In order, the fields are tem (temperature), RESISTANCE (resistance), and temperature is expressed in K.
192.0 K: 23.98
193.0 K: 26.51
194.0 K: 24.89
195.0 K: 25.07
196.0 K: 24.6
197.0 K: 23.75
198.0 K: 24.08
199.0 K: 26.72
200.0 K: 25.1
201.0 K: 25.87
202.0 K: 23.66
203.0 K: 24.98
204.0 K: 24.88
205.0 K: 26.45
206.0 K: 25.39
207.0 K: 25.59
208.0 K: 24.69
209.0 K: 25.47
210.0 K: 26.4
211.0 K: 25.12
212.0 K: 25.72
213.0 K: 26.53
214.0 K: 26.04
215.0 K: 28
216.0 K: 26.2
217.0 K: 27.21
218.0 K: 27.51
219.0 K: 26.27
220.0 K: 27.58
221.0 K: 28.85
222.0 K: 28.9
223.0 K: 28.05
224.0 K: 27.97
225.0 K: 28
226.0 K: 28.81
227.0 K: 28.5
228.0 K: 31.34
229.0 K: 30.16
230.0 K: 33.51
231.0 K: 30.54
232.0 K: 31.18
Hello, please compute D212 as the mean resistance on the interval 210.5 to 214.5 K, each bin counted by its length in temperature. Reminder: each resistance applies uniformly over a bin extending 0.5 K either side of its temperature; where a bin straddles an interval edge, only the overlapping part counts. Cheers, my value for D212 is 25.9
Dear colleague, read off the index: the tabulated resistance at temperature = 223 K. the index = 28.05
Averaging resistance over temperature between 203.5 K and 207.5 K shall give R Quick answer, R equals 25.6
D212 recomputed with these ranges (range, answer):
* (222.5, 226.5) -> 28.2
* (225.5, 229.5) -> 29.7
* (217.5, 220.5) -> 27.1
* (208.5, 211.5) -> 25.7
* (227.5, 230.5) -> 31.7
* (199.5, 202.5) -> 24.9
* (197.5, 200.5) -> 25.3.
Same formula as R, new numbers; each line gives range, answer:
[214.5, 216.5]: 27.1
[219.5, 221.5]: 28.2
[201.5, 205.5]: 25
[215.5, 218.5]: 27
